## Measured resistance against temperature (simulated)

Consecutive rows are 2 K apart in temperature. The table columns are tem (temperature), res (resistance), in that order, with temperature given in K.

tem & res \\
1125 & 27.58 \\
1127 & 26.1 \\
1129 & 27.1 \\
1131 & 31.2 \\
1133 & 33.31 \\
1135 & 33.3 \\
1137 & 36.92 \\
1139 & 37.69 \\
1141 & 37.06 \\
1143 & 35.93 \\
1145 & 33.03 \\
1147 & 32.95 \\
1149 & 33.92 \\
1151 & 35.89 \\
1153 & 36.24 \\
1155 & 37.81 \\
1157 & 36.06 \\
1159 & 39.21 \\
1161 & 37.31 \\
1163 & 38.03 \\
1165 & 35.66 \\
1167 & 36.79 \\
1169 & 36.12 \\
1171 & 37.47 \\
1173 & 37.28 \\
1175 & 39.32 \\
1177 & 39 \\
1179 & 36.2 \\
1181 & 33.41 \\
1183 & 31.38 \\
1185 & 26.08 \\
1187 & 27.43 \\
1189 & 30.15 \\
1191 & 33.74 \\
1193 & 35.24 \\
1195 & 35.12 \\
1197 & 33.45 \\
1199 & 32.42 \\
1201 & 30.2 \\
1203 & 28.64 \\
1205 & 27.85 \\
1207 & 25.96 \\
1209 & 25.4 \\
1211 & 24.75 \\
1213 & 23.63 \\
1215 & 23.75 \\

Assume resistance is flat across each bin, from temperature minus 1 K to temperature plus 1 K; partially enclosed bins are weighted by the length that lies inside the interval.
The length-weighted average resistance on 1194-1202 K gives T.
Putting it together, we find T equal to 32.8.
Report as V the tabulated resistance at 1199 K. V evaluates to 32.42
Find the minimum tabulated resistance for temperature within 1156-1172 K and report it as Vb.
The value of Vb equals 35.66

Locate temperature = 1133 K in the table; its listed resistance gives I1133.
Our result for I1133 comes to 33.31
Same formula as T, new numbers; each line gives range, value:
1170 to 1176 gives 38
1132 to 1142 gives 35.7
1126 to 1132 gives 28.1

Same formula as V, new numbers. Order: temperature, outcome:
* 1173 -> 37.28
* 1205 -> 27.85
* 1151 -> 35.89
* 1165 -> 35.66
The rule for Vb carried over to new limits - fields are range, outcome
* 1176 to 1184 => 31.38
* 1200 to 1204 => 28.64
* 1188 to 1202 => 30.15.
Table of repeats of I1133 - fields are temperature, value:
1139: 37.69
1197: 33.45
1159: 39.21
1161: 37.31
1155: 37.81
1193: 35.24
